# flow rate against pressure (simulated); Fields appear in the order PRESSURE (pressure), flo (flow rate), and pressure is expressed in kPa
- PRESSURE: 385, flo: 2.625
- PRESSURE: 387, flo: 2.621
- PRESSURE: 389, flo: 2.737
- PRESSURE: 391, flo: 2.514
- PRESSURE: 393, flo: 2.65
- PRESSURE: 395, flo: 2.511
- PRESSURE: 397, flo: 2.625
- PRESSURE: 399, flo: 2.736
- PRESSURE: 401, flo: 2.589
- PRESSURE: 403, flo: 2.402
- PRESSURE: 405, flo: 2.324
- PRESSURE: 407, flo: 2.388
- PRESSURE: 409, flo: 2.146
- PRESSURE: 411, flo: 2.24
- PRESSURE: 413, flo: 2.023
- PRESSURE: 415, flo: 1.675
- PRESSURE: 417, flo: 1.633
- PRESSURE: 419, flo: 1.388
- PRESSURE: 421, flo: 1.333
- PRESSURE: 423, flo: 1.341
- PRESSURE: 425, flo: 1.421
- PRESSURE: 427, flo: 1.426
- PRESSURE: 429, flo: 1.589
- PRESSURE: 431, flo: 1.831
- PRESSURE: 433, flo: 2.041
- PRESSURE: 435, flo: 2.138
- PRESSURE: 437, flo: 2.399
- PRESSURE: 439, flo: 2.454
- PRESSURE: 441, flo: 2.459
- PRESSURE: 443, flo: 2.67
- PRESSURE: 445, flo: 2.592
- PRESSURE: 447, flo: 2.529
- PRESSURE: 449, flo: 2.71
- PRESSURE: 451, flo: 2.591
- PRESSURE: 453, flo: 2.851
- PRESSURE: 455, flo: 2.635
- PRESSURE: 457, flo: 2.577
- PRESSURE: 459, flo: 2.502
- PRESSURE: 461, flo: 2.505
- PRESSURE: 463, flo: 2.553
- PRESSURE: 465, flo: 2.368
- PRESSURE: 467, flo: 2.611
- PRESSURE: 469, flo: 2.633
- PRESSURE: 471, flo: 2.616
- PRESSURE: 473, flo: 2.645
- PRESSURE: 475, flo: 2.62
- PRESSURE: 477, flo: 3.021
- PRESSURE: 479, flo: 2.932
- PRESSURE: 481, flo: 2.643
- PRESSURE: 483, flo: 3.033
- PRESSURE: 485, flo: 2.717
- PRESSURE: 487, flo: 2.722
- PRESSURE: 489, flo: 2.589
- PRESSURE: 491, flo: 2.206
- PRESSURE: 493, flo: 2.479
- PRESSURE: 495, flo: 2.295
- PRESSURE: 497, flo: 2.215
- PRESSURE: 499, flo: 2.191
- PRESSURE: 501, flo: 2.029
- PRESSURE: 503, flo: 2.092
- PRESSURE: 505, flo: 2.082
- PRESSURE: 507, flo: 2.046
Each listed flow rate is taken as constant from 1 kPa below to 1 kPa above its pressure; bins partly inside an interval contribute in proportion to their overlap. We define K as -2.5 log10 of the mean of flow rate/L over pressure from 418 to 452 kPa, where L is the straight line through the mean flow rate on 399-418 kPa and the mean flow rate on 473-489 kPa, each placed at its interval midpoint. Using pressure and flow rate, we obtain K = 0.180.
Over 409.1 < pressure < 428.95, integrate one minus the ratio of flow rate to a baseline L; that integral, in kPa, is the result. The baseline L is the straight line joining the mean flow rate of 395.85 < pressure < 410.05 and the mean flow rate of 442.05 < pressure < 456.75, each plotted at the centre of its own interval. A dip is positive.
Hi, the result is 7.0 kPa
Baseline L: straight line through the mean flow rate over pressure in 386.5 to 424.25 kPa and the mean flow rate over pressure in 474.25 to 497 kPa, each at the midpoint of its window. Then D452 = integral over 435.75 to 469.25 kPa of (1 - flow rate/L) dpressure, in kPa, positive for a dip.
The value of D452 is -1.5 kPa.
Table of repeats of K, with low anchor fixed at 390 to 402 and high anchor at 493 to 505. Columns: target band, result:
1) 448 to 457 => -0.133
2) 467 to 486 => -0.208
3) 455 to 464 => -0.089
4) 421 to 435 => 0.454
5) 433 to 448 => -0.006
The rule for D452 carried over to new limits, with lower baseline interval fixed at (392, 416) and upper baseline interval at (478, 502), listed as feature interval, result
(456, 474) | -0.7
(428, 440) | 1.7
